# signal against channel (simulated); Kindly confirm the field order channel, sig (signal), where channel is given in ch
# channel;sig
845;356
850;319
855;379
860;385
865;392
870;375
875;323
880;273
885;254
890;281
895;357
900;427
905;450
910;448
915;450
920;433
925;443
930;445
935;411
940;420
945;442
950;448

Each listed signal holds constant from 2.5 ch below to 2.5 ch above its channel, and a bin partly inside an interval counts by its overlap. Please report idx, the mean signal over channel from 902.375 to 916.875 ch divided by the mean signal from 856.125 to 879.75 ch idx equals 1.2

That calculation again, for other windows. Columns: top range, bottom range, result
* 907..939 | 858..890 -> 1.33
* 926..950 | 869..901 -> 1.35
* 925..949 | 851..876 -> 1.17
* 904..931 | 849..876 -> 1.21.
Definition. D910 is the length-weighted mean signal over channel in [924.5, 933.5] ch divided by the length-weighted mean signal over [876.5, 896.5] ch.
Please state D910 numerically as 1.52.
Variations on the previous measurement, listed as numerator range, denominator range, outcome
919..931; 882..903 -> 1.33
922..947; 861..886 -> 1.30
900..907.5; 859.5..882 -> 1.27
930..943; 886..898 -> 1.34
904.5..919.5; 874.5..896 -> 1.54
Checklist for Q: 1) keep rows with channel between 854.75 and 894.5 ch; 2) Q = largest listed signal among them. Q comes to 392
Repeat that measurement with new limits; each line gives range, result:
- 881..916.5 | 450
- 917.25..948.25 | 445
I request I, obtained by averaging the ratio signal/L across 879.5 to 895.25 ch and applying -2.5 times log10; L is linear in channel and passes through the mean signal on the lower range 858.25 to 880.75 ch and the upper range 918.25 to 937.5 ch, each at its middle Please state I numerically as 0.31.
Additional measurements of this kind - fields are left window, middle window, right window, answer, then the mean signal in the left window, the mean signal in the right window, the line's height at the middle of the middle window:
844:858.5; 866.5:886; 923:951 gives 0.19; 353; 434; 377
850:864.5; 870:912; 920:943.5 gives 0.14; 373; 431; 399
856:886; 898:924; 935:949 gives -0.14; 340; 429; 390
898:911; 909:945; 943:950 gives 0.02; 442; 444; 443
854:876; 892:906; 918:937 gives 0.01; 374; 434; 406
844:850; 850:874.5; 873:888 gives -0.18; 341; 282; 314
